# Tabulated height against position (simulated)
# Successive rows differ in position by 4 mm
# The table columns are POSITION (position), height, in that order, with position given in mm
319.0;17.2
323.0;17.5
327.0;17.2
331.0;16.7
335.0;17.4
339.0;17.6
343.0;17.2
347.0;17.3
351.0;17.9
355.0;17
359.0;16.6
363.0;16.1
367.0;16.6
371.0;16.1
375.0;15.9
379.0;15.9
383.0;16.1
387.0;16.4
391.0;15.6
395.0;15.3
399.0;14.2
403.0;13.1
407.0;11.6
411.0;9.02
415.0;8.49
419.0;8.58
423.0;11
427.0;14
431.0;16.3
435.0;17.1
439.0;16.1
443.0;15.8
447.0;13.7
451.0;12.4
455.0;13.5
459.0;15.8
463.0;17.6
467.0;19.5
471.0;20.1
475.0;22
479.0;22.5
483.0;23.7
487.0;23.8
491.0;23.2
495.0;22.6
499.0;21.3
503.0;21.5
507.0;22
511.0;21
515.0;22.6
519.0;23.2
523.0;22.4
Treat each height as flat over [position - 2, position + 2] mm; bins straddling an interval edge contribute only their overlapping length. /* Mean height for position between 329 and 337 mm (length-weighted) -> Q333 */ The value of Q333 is 17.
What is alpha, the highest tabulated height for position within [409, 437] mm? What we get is 17.1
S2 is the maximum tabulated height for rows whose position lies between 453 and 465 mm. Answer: 17.6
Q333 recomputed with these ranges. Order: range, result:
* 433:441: 16.6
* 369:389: 16.1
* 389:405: 14.5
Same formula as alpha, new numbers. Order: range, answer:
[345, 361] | 17.9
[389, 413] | 15.6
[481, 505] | 23.8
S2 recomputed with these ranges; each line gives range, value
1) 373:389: 16.4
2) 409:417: 9.02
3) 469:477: 22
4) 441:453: 15.8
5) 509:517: 22.6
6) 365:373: 16.6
